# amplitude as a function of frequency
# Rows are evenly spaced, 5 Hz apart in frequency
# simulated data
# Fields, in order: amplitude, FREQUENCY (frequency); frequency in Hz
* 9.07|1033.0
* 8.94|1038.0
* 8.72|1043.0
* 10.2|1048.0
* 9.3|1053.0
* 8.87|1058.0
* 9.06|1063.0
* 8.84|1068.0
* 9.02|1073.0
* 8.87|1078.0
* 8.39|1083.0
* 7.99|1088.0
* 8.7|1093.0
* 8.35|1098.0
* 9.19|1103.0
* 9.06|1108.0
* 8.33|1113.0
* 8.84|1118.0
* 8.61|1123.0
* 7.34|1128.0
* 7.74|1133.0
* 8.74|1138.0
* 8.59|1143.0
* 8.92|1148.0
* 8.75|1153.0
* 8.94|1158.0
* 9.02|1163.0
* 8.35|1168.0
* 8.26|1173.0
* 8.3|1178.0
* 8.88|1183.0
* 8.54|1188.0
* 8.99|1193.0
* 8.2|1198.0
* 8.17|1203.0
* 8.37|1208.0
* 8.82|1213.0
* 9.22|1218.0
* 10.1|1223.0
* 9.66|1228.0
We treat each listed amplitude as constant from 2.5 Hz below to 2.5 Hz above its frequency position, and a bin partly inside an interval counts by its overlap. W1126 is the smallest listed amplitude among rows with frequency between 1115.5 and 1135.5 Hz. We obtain 7.34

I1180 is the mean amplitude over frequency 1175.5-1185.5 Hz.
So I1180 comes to 8.59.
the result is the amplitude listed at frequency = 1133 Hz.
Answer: 7.74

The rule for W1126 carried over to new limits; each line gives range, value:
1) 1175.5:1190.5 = 8.3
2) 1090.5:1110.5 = 8.35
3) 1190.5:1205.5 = 8.17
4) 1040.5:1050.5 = 8.72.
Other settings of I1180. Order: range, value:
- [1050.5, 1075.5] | 9.02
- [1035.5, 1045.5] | 8.83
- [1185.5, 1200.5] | 8.58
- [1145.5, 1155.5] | 8.83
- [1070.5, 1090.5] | 8.57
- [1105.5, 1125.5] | 8.71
